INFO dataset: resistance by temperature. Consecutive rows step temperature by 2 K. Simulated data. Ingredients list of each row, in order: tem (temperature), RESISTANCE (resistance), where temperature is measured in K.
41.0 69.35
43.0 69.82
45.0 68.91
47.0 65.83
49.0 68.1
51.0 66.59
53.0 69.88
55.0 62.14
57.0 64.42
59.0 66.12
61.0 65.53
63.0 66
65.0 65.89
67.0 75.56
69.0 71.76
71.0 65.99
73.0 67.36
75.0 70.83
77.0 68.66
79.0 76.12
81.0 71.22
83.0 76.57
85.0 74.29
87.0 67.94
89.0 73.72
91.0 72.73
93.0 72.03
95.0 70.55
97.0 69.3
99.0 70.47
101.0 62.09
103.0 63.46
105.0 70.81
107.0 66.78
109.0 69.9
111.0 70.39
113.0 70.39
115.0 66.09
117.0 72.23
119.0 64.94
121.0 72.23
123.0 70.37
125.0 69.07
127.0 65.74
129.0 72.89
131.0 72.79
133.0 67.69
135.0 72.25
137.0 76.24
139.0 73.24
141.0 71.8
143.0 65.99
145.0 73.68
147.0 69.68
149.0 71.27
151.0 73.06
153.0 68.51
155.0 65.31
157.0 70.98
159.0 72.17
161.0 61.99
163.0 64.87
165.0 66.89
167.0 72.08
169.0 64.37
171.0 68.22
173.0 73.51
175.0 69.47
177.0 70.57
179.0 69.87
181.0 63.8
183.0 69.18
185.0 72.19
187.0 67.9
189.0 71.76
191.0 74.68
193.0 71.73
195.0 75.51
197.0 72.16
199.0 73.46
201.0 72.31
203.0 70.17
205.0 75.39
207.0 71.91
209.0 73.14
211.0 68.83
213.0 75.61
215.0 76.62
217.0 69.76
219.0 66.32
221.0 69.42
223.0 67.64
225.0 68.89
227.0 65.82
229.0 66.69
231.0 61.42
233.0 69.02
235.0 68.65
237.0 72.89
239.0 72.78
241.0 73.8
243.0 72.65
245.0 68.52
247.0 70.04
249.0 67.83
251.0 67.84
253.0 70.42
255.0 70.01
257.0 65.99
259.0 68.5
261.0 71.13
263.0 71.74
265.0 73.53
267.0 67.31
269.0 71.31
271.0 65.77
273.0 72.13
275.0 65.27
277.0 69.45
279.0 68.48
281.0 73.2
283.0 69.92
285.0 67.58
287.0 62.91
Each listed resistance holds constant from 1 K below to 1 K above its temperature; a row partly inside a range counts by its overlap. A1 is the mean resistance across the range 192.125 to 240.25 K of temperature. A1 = 70.7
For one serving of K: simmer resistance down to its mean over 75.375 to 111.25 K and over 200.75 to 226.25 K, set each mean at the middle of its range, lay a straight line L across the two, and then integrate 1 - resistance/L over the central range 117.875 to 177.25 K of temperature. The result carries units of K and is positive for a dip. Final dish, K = 0.85 K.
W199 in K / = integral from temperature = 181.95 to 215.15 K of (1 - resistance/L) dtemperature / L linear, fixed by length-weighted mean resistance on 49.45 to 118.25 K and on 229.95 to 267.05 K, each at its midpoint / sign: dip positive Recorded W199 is -1.3 K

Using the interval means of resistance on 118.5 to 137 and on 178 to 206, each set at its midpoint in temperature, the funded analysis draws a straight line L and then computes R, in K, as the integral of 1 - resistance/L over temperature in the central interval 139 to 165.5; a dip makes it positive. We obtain 0.6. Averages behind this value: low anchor 70.3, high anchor 71.4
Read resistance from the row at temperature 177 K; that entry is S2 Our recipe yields 70.57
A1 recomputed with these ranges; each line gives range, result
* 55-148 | 69.8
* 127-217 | 70.7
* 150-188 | 68.7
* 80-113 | 70.1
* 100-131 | 68.6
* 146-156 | 69.6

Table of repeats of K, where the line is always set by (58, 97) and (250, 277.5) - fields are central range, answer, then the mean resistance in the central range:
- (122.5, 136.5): -0.04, 70.3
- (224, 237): 0.43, 67.2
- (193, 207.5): -0.67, 72.9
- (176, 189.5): 0.11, 69.2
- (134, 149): -0.38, 71.8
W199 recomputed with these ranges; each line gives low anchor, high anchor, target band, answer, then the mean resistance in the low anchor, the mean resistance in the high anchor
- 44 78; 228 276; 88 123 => -0.7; 67.6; 69.4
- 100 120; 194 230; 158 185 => 0.5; 67.7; 71.1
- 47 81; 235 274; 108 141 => -0.8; 68.2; 70.2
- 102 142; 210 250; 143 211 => -0.4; 70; 69.7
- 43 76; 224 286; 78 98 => -1.3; 67.6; 69.3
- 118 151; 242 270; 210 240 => 0.3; 70.7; 69.8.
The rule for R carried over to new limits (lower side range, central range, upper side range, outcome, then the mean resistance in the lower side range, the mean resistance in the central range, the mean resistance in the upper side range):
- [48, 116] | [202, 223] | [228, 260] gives -0.7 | 69.1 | 71.5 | 69.2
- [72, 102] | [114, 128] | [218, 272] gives 0.4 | 70.9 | 68.7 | 69.1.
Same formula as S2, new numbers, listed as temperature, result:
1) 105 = 70.81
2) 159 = 72.17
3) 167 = 72.08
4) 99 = 70.47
